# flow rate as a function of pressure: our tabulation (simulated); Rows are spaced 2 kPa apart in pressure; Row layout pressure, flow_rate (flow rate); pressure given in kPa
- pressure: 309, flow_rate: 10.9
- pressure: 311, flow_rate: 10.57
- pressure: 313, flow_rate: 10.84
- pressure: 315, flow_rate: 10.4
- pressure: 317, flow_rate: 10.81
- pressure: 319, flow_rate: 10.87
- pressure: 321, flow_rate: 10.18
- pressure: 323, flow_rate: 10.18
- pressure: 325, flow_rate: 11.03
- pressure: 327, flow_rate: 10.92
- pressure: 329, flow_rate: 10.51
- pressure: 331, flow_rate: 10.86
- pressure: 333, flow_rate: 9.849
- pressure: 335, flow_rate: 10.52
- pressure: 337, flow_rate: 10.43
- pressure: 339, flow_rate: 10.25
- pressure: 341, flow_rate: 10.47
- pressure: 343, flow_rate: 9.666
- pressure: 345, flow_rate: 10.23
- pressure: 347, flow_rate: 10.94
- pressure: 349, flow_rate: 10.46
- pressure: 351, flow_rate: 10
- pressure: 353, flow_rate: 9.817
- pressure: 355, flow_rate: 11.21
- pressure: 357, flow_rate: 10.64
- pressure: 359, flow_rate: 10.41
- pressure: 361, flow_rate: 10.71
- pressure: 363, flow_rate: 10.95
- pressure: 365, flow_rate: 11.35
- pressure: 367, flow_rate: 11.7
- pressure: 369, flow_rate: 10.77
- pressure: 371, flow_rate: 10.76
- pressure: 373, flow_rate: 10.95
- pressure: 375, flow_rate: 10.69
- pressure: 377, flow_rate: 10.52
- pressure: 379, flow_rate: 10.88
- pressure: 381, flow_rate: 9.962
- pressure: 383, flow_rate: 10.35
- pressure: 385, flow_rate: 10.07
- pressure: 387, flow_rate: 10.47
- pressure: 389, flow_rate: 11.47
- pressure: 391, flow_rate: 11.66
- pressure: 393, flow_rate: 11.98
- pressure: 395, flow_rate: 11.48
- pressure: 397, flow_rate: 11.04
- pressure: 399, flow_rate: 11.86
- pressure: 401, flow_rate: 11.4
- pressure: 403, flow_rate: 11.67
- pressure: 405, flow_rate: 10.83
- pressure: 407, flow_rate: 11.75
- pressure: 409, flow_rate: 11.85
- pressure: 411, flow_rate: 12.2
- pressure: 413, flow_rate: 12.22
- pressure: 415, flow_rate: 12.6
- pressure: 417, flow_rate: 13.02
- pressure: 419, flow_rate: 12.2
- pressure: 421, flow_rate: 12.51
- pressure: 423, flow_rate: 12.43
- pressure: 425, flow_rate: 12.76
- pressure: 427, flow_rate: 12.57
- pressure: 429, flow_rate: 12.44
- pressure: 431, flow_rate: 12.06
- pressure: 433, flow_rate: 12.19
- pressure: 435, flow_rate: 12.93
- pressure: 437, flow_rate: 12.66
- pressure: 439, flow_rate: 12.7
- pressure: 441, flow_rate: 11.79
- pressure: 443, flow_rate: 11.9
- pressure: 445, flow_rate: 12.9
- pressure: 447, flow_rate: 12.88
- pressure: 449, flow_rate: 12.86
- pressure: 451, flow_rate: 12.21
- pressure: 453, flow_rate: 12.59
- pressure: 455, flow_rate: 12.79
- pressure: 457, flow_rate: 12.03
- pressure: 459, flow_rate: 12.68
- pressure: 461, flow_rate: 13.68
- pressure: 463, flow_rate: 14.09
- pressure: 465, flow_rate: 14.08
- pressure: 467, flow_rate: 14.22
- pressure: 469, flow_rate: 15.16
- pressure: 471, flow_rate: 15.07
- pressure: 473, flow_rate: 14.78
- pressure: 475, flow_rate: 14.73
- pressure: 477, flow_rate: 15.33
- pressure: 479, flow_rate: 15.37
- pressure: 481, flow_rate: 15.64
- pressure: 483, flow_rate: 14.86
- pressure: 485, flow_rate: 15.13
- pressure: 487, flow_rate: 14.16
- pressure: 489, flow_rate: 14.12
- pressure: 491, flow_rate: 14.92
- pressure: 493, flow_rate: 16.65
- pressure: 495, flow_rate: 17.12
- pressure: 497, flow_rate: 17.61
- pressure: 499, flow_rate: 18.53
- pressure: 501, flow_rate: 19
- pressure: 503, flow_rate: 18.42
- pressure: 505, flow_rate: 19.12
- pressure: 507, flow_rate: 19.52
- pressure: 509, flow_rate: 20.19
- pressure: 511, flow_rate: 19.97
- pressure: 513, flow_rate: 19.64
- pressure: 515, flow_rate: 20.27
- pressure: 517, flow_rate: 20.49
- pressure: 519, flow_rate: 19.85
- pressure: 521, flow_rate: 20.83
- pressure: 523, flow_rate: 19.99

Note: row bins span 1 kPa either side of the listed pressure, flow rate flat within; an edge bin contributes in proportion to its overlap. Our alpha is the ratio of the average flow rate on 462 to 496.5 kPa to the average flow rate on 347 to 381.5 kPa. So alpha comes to 1.4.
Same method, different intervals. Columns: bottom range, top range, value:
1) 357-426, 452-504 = 1.33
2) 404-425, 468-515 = 1.38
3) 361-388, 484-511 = 1.62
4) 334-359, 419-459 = 1.20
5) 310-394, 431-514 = 1.41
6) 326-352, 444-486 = 1.34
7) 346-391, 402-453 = 1.15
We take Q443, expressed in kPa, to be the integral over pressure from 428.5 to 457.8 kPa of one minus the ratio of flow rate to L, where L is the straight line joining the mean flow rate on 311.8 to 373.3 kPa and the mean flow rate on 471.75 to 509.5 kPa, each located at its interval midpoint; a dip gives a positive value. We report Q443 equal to 4.3 kPa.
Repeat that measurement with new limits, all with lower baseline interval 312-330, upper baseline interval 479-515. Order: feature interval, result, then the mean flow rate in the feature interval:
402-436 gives 5.0 kPa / 12.2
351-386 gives 5.0 kPa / 10.7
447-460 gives 2.6 kPa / 12.6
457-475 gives 2.3 kPa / 14.1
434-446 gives 2.1 kPa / 12.5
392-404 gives 1.8 kPa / 11.6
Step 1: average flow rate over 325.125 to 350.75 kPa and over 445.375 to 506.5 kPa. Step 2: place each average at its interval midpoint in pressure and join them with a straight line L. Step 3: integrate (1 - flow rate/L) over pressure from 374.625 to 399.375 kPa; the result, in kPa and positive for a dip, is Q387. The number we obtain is 2.3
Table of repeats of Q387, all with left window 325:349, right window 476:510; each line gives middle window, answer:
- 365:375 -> 0.64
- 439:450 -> 1.74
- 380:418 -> 4.44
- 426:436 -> 1.29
